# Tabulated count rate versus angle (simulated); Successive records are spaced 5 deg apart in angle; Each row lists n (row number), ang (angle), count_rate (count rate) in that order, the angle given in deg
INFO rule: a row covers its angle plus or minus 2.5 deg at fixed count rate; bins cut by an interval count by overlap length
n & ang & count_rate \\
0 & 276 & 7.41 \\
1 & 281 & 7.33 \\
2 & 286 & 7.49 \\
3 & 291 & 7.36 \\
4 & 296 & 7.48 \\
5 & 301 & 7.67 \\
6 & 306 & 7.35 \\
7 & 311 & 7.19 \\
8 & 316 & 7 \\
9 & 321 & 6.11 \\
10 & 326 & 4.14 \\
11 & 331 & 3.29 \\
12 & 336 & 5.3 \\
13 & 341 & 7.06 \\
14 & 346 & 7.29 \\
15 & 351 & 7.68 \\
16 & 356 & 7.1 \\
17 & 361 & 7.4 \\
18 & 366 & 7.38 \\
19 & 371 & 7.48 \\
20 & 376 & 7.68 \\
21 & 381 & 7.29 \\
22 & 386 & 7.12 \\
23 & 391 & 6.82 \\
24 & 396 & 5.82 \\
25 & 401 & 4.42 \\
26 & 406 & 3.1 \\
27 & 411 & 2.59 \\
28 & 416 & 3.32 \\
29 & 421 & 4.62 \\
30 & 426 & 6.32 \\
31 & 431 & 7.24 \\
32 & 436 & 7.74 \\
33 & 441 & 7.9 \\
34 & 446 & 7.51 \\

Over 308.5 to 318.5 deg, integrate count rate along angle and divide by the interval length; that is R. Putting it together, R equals 7.1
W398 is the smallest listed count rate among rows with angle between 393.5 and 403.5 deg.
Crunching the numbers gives 4.42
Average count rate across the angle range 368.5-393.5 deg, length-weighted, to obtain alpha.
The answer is 7.28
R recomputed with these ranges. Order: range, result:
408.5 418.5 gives 2.95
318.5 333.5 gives 4.51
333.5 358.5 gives 6.89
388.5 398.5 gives 6.32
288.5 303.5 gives 7.5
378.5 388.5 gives 7.21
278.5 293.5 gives 7.39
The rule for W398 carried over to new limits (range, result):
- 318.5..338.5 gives 3.29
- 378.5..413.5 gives 2.59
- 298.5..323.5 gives 6.11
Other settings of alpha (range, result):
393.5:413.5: 3.98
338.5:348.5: 7.17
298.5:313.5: 7.4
